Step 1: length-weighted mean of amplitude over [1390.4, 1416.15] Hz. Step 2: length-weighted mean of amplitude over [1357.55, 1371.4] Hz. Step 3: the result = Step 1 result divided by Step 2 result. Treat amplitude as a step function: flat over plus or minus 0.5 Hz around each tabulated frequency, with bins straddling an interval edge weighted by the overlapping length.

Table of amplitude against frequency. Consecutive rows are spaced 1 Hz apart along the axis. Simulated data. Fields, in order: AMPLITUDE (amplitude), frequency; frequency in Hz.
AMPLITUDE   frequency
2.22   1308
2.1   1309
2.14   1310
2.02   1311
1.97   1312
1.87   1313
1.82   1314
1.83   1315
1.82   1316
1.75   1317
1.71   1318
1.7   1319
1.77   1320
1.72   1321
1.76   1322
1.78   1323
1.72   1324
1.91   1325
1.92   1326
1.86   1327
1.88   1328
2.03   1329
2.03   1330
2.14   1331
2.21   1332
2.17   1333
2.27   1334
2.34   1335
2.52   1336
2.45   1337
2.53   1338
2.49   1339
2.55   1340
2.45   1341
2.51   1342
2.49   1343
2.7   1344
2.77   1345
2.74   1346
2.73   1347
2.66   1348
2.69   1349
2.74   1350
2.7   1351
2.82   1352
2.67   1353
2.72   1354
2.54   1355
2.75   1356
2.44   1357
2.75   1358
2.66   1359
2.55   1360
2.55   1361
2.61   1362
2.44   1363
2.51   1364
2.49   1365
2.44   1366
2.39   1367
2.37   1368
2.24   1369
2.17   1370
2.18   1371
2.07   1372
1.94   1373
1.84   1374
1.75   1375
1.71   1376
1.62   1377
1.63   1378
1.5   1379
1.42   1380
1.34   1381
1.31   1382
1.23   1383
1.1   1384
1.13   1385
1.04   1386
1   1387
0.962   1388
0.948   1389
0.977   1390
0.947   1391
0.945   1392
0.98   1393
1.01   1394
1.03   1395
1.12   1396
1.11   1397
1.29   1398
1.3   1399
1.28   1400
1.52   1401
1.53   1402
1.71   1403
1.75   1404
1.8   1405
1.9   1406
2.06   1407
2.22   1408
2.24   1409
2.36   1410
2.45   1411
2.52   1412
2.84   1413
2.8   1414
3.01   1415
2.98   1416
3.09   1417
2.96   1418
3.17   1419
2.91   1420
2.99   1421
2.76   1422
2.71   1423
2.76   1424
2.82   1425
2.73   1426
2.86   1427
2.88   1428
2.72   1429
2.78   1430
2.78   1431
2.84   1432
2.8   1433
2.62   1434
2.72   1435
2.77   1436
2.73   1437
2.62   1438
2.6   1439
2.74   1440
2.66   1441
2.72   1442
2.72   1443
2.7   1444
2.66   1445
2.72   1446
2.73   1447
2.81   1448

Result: 0.72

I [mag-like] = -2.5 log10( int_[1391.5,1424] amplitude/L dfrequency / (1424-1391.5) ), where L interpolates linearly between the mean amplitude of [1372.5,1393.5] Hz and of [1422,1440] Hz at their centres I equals 0.01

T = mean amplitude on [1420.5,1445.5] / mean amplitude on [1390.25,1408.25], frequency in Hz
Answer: 1.96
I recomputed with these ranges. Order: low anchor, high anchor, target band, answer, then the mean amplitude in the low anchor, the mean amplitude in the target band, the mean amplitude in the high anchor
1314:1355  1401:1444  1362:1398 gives 0.463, 2.25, 1.58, 2.6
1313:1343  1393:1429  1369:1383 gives 0.240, 2.06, 1.73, 2.23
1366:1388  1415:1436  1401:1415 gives 0.123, 1.67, 2.17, 2.85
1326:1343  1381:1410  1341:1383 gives -0.226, 2.27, 2.31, 1.35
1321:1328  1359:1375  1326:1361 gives -0.209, 1.82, 2.48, 2.31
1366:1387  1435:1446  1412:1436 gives -0.169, 1.7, 2.84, 2.69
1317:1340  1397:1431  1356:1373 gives -0.108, 2.05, 2.42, 2.4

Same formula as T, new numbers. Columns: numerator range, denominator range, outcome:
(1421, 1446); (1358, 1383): 1.33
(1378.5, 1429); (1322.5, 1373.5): 0.80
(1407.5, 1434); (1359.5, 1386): 1.44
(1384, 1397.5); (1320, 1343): 0.47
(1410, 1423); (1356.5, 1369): 1.14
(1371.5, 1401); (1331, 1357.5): 0.51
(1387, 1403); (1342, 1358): 0.43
